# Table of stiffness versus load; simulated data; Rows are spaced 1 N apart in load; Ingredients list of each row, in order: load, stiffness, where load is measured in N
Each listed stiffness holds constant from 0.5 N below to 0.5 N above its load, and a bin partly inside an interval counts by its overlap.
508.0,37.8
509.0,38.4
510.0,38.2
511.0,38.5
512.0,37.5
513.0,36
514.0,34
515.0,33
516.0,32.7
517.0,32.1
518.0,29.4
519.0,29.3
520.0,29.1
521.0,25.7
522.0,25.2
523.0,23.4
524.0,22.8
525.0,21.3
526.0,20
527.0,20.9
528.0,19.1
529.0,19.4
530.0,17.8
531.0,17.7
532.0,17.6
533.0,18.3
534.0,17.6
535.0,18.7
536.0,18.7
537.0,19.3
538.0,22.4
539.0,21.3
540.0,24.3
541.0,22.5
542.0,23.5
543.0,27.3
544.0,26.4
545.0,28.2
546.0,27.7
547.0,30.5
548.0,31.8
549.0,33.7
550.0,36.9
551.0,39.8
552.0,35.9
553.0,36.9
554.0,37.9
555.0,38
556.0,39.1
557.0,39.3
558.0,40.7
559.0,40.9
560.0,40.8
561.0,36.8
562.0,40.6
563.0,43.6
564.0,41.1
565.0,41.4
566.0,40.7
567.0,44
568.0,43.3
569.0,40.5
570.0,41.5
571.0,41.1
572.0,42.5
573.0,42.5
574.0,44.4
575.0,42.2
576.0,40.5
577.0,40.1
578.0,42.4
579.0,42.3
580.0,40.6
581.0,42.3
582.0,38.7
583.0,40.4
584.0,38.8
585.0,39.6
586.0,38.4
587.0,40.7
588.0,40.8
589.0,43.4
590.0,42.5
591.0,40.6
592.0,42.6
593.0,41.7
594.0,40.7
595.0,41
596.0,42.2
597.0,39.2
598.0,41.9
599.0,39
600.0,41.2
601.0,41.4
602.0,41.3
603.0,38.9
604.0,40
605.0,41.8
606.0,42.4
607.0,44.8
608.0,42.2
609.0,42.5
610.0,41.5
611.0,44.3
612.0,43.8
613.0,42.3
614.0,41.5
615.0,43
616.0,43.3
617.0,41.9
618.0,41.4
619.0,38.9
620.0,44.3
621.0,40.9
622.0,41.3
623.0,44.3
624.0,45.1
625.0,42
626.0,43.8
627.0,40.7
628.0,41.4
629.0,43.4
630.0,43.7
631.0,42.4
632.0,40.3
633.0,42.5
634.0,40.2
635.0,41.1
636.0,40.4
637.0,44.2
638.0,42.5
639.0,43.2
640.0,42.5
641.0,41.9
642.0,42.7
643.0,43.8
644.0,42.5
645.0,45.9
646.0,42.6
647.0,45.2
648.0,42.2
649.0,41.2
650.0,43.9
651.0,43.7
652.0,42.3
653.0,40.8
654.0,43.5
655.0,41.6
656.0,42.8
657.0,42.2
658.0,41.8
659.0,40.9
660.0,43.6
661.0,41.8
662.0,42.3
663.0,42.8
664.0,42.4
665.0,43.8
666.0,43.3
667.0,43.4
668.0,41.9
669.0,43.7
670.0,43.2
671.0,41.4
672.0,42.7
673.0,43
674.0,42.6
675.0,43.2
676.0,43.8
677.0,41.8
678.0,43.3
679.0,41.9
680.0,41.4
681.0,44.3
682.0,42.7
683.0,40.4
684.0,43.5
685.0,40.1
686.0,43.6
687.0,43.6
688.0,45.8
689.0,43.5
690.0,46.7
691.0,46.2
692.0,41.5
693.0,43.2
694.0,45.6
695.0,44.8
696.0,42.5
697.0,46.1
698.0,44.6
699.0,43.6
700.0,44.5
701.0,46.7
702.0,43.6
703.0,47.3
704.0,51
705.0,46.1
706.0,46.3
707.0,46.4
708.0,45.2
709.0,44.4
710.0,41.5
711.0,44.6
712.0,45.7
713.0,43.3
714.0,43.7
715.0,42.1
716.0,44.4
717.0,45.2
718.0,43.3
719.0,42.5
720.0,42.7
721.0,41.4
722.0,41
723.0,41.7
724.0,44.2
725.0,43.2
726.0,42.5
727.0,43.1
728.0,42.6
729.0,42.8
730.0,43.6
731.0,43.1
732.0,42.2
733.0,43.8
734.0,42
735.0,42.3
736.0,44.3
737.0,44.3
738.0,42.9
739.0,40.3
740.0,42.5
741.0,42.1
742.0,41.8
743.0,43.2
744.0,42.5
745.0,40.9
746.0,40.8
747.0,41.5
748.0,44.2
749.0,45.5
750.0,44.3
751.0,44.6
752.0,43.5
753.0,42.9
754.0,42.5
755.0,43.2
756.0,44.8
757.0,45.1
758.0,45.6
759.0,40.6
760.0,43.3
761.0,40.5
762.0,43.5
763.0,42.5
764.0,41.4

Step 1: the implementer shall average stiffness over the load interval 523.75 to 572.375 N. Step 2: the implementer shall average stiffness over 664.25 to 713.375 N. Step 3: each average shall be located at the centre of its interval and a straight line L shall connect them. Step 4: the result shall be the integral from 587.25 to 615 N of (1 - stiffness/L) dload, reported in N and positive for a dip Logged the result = -4.6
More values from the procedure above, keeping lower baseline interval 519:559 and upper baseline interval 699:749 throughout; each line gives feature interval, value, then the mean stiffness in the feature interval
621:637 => -3.3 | 42.2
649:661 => -1.6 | 42.4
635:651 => -3.0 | 42.9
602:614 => -3.3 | 42.2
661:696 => -3.3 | 43.1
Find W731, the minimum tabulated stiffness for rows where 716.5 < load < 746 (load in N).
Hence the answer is 40.3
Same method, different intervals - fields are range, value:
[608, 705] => 38.9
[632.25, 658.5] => 40.2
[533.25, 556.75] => 17.6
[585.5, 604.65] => 38.4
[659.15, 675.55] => 41.4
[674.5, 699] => 40.1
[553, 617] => 36.8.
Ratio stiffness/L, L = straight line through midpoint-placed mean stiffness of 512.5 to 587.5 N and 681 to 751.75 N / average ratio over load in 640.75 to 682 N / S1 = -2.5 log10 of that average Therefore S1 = -0.07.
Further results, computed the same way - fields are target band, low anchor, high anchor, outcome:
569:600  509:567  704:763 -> -0.23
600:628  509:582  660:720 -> -0.12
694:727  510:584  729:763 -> -0.08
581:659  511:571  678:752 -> -0.15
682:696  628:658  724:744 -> -0.02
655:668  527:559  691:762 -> -0.13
